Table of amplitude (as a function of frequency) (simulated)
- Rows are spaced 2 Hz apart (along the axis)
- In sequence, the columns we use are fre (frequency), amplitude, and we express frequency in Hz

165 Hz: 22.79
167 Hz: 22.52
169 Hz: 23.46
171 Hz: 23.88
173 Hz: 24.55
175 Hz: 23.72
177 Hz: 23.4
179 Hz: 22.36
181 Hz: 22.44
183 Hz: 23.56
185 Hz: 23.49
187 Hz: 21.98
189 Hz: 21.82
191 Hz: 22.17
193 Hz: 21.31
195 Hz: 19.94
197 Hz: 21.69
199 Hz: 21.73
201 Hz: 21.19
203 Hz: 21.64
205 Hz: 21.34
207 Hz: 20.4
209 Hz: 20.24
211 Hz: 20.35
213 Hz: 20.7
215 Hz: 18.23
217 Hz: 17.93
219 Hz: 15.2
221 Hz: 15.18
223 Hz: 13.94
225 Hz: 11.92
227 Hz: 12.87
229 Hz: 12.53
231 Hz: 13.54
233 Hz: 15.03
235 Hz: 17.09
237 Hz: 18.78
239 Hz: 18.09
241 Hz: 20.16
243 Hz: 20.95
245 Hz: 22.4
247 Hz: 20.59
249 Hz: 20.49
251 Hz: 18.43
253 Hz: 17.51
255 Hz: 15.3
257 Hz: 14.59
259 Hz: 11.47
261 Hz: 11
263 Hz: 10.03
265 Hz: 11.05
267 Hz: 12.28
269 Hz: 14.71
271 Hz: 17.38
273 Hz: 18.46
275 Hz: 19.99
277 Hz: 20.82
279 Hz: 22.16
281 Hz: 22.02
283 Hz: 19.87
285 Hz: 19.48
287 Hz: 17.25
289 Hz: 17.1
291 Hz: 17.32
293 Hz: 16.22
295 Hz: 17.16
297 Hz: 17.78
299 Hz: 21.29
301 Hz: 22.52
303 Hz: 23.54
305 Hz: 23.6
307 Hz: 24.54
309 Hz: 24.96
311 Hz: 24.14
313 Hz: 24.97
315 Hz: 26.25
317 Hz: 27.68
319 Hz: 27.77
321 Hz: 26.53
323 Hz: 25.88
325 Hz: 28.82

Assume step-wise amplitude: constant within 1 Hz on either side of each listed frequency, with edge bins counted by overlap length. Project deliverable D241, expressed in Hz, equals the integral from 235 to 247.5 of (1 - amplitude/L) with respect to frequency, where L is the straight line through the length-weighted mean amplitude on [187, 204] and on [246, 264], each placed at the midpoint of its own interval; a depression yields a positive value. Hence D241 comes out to -2.27 Hz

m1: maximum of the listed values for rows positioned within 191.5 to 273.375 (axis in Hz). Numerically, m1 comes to 22.4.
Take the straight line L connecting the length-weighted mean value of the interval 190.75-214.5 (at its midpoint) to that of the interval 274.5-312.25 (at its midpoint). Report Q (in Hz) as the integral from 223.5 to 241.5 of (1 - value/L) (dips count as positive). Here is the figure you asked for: 4.7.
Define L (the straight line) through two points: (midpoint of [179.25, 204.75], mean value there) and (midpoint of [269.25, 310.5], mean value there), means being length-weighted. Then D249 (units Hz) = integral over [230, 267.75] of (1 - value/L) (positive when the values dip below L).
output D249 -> 8.3 Hz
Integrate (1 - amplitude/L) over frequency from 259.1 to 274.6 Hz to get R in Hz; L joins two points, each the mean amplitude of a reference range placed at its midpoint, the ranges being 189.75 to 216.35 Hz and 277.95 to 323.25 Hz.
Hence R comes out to 5.7 Hz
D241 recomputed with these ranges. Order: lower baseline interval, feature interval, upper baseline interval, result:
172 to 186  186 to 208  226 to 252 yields 0.30 Hz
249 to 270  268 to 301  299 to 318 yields 0.60 Hz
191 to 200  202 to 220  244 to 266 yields 0.27 Hz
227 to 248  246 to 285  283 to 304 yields 3.28 Hz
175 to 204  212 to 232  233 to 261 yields 4.58 Hz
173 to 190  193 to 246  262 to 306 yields 7.45 Hz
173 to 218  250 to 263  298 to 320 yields 4.95 Hz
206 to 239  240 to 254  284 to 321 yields -1.45 Hz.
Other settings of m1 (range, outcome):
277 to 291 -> 22.16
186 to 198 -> 22.17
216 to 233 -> 17.93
